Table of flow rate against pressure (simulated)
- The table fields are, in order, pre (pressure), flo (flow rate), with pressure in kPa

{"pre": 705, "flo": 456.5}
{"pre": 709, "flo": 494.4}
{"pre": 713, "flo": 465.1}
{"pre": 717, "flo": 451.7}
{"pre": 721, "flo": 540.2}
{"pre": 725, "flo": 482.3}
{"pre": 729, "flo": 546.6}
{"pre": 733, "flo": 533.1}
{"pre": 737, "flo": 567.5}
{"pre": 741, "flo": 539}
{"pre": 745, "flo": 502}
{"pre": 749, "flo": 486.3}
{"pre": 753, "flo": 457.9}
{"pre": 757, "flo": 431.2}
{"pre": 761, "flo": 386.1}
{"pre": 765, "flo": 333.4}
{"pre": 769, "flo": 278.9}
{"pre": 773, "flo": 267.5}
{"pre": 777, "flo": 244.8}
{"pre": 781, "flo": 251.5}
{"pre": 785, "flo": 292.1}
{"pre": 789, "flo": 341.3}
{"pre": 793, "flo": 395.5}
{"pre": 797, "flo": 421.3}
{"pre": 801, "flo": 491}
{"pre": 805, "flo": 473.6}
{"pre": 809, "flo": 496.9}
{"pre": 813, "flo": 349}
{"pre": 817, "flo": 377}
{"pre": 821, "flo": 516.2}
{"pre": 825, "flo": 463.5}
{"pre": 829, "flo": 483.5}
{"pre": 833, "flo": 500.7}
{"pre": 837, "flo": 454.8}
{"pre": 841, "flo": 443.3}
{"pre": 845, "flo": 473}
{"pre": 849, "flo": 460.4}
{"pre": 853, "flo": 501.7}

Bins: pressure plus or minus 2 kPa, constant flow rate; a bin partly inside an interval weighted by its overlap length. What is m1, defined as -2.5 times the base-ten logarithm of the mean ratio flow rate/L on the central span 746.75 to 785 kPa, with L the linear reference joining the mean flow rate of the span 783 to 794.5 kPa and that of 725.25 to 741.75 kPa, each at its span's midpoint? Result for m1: 0.231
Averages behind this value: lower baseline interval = 540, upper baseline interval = 341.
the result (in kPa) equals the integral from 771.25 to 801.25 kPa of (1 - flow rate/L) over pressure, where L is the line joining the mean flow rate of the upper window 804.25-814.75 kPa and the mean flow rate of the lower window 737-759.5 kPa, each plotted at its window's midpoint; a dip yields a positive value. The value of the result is 8.3 kPa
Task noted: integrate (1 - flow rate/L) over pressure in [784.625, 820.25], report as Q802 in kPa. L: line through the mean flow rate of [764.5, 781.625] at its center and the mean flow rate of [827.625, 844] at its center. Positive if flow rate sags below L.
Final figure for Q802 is -4.8 kPa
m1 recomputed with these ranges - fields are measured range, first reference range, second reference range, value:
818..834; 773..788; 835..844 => -0.18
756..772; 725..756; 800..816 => 0.38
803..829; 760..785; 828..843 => -0.09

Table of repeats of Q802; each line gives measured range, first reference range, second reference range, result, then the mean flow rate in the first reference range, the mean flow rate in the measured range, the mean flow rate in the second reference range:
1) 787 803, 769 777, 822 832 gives -2.6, 265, 412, 480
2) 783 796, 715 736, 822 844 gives 3.7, 513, 349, 471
